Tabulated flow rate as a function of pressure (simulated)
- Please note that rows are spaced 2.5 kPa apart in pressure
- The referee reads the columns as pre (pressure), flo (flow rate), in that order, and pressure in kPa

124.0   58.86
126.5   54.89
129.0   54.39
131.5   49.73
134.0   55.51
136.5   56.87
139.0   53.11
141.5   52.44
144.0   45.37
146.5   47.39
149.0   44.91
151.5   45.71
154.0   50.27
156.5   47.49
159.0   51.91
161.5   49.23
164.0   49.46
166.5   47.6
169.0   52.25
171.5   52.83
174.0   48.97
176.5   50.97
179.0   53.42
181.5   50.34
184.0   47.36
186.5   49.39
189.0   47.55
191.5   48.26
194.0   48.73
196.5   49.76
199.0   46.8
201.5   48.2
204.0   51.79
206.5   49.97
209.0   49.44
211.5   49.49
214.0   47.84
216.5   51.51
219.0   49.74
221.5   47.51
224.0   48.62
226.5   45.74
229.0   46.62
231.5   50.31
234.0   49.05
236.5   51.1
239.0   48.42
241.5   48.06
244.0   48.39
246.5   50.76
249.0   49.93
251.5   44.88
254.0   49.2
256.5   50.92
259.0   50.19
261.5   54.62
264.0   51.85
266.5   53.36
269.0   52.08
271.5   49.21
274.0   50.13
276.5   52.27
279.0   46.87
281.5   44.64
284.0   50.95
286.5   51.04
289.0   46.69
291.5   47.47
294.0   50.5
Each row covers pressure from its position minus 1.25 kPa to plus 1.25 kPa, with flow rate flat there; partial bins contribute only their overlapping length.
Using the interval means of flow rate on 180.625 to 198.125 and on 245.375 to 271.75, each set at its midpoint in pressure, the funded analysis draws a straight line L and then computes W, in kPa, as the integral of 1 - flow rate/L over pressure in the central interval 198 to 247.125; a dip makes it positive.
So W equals 0.7 kPa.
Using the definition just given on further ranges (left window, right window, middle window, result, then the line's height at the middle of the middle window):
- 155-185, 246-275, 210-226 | 0.5 kPa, 50.4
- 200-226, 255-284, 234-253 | 0.4 kPa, 50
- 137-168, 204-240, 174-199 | -0.2 kPa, 49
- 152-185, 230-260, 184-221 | 0.5 kPa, 49.7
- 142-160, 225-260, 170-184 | -0.9 kPa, 48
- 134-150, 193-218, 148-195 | 0.6 kPa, 50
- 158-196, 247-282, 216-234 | 0.6 kPa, 50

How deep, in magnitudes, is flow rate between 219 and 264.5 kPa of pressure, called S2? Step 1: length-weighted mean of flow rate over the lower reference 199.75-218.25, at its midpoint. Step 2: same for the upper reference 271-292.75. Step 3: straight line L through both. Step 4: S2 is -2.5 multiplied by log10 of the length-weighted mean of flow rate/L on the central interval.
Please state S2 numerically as 0.00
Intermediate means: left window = 49.7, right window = 48.8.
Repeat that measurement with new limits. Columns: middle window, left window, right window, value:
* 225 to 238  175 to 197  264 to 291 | 0.02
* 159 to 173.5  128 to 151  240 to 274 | 0.01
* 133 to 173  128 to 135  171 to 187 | 0.04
